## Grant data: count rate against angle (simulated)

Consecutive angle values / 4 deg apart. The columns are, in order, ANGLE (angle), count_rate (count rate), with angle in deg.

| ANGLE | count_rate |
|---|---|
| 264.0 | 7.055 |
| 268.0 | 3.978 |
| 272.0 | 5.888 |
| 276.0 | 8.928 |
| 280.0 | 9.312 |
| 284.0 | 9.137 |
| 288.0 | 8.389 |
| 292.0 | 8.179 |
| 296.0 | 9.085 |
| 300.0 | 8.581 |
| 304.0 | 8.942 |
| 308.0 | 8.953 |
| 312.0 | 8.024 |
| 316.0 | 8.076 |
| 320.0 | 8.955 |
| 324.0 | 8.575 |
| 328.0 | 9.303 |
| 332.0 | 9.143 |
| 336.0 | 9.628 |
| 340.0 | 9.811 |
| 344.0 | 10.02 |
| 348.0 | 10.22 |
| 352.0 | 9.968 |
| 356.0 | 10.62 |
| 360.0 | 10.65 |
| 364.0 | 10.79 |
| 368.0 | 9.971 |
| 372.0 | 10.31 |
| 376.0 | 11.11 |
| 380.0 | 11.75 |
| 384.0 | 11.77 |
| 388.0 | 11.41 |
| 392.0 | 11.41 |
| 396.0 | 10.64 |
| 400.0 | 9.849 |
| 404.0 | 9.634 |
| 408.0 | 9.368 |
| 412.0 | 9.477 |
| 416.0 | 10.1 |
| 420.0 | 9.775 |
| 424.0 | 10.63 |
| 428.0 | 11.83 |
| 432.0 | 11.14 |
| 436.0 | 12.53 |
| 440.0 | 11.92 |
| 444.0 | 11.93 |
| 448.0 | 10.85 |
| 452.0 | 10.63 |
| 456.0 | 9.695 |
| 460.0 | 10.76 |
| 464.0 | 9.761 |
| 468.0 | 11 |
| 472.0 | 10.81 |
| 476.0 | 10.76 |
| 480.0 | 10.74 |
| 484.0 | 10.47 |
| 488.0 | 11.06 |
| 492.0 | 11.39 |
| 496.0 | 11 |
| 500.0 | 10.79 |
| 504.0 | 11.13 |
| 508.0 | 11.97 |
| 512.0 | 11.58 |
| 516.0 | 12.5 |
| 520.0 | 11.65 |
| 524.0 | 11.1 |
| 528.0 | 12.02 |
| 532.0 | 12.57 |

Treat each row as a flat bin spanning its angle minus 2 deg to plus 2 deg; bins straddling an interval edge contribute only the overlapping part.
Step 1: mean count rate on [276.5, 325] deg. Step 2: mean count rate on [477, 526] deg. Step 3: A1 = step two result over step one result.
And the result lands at 1.30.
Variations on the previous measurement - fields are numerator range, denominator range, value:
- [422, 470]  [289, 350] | 1.23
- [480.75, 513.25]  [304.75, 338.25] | 1.26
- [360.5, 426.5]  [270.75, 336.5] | 1.21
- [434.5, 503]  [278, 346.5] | 1.22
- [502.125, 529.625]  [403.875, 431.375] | 1.15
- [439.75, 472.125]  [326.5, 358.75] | 1.09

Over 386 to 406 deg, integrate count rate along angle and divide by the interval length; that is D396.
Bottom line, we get 10.6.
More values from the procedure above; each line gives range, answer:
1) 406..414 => 9.42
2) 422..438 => 11.5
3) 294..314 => 8.72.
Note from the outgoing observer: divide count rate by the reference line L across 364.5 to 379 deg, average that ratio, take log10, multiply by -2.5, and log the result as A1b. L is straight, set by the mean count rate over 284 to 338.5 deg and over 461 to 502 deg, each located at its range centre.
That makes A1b -0.119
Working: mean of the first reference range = 8.78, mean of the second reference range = 10.8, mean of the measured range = 10.6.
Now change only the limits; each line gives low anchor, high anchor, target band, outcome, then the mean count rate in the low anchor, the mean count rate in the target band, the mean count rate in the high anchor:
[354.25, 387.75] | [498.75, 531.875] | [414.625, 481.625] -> 0.042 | 10.9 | 10.9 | 11.7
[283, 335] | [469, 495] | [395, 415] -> 0.017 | 8.73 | 9.77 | 10.9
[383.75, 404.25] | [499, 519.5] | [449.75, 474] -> 0.085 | 10.8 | 10.4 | 11.6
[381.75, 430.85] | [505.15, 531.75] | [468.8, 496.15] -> 0.051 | 10.5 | 10.9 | 11.8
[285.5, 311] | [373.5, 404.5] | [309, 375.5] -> 0.018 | 8.67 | 9.65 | 11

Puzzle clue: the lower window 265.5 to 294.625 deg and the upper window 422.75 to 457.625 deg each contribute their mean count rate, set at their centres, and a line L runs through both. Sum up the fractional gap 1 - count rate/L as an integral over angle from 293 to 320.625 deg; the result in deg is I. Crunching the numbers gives -1.1 deg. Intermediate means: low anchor 7.71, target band 8.63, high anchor 11.3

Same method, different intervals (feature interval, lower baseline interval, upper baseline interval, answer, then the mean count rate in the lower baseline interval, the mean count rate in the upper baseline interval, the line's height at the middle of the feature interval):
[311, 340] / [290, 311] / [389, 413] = 0.5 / 8.71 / 10.1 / 9.07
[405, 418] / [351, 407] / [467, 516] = 1.4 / 10.7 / 11.1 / 10.8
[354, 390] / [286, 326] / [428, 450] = -2.9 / 8.58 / 11.7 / 10.1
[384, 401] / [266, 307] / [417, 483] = -1.9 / 8.06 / 10.9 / 9.9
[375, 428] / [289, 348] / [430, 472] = -1.7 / 8.98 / 11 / 10.3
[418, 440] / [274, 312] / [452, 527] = -1.9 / 8.79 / 11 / 10.3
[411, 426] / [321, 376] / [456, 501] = 0.5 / 9.95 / 10.7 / 10.4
